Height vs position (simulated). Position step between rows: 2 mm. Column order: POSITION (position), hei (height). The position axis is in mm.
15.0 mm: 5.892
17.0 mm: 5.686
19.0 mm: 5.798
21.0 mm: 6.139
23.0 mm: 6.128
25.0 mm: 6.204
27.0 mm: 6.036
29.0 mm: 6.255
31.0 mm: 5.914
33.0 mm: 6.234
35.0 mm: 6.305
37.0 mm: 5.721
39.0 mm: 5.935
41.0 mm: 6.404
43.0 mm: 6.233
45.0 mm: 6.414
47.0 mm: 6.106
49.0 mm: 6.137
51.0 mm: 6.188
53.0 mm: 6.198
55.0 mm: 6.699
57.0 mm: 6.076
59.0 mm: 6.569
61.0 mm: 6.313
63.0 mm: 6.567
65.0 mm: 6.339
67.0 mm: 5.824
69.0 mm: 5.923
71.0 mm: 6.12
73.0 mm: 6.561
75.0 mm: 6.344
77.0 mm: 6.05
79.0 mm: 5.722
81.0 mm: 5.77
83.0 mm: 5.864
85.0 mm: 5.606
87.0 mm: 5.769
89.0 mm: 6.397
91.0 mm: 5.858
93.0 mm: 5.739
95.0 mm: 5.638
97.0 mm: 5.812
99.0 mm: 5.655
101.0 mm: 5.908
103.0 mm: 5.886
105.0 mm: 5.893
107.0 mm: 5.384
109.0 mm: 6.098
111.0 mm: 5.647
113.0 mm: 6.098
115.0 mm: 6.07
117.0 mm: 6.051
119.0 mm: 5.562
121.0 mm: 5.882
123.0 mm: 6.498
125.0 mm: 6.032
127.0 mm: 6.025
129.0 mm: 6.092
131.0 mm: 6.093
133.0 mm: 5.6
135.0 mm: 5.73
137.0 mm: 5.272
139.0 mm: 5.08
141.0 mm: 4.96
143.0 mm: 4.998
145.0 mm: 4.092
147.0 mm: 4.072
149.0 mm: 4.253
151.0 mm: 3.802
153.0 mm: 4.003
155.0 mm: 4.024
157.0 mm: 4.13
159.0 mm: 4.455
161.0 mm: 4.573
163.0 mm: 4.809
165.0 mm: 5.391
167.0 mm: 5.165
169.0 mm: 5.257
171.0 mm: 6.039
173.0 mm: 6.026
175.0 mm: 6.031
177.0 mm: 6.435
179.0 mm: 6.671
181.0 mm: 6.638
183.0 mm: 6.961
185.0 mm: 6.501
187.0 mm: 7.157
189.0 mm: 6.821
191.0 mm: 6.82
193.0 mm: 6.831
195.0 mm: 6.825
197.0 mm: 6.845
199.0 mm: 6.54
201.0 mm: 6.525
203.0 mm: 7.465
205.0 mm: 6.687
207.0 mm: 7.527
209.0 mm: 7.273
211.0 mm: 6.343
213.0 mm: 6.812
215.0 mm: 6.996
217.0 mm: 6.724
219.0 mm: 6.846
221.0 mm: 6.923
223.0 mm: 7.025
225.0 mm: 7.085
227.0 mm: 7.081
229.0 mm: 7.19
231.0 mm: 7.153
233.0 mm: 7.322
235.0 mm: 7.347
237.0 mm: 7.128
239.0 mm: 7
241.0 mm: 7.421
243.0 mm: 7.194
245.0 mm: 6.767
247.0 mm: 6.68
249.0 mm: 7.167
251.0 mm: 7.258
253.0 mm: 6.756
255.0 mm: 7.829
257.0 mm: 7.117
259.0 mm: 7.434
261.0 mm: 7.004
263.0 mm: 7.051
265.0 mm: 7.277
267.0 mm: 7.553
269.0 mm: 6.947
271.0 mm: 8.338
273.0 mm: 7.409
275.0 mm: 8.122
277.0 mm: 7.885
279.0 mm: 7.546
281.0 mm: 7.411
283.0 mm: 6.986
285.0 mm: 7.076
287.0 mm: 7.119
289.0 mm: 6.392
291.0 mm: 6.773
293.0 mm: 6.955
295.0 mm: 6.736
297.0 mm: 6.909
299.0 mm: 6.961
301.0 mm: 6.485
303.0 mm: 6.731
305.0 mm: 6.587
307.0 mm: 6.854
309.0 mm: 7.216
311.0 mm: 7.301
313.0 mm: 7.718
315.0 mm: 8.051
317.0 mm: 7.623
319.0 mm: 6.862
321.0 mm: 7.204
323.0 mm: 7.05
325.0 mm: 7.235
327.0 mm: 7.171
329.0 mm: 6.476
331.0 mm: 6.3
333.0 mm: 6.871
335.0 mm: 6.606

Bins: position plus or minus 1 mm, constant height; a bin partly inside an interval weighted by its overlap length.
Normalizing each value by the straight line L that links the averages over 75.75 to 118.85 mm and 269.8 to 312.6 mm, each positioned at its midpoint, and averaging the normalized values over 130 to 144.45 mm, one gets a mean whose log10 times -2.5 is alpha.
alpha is 0.14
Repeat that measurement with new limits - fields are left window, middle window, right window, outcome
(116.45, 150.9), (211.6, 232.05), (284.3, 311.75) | -0.13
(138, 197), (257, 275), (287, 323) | -0.13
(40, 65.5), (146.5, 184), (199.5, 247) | 0.29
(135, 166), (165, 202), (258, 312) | -0.23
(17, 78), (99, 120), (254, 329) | 0.10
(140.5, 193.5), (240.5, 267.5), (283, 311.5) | -0.13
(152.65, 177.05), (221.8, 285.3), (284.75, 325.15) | -0.15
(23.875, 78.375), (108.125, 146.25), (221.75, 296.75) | 0.16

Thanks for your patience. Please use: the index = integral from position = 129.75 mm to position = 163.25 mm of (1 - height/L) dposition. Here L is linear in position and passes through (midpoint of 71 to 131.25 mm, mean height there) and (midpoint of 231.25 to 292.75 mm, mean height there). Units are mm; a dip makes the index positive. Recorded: 8.4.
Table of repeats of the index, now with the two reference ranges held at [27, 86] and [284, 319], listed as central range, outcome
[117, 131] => 0.8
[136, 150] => 3.9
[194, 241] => -1.9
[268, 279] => -1.3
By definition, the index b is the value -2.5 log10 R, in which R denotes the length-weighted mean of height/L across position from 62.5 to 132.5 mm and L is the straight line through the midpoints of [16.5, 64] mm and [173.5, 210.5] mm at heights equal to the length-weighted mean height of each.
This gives 0.08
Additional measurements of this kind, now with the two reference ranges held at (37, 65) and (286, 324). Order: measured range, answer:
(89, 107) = 0.11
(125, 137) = 0.11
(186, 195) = -0.03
